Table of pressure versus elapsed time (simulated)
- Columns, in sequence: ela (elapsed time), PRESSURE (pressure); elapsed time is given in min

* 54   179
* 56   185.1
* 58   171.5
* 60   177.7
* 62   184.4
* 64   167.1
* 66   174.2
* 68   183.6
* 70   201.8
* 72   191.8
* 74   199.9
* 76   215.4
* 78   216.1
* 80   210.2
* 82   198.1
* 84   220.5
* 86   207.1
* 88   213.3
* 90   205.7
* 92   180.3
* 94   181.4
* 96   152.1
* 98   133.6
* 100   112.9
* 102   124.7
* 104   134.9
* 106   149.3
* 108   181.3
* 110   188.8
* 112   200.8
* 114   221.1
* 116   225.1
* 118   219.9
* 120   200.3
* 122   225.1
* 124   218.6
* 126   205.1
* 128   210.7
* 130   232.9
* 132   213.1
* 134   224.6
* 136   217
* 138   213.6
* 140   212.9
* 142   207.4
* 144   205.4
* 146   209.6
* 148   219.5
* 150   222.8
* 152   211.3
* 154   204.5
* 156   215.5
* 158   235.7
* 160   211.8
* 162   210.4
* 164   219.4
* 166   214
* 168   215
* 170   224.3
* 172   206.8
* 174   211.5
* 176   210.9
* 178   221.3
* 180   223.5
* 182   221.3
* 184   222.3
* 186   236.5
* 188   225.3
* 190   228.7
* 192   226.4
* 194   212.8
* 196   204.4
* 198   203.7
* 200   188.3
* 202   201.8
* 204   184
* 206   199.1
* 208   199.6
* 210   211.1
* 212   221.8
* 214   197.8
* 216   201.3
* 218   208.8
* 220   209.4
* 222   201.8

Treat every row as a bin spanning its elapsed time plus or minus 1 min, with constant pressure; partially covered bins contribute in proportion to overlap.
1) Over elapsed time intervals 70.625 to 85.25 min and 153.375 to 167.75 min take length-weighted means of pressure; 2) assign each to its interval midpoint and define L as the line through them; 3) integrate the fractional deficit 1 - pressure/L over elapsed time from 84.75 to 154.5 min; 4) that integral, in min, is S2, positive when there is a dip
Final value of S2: 5.0 min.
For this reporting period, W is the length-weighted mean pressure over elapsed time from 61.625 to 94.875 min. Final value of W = 197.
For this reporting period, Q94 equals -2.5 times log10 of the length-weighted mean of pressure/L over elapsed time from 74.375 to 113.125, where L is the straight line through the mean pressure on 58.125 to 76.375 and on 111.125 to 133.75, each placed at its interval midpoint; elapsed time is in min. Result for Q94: 0.11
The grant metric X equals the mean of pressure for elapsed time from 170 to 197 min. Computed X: 220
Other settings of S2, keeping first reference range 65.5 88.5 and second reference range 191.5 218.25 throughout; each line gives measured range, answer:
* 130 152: -1.28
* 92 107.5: 4.43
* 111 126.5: -0.88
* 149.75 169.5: -1.21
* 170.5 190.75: -1.70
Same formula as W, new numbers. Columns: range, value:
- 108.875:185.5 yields 215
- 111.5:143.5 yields 216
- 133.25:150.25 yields 214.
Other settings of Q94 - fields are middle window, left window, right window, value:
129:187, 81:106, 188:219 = -0.13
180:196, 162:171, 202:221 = -0.06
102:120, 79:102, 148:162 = 0.03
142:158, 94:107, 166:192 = -0.13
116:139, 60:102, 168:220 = -0.11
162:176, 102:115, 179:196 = -0.01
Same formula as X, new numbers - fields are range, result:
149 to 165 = 216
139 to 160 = 214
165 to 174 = 215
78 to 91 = 210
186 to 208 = 208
